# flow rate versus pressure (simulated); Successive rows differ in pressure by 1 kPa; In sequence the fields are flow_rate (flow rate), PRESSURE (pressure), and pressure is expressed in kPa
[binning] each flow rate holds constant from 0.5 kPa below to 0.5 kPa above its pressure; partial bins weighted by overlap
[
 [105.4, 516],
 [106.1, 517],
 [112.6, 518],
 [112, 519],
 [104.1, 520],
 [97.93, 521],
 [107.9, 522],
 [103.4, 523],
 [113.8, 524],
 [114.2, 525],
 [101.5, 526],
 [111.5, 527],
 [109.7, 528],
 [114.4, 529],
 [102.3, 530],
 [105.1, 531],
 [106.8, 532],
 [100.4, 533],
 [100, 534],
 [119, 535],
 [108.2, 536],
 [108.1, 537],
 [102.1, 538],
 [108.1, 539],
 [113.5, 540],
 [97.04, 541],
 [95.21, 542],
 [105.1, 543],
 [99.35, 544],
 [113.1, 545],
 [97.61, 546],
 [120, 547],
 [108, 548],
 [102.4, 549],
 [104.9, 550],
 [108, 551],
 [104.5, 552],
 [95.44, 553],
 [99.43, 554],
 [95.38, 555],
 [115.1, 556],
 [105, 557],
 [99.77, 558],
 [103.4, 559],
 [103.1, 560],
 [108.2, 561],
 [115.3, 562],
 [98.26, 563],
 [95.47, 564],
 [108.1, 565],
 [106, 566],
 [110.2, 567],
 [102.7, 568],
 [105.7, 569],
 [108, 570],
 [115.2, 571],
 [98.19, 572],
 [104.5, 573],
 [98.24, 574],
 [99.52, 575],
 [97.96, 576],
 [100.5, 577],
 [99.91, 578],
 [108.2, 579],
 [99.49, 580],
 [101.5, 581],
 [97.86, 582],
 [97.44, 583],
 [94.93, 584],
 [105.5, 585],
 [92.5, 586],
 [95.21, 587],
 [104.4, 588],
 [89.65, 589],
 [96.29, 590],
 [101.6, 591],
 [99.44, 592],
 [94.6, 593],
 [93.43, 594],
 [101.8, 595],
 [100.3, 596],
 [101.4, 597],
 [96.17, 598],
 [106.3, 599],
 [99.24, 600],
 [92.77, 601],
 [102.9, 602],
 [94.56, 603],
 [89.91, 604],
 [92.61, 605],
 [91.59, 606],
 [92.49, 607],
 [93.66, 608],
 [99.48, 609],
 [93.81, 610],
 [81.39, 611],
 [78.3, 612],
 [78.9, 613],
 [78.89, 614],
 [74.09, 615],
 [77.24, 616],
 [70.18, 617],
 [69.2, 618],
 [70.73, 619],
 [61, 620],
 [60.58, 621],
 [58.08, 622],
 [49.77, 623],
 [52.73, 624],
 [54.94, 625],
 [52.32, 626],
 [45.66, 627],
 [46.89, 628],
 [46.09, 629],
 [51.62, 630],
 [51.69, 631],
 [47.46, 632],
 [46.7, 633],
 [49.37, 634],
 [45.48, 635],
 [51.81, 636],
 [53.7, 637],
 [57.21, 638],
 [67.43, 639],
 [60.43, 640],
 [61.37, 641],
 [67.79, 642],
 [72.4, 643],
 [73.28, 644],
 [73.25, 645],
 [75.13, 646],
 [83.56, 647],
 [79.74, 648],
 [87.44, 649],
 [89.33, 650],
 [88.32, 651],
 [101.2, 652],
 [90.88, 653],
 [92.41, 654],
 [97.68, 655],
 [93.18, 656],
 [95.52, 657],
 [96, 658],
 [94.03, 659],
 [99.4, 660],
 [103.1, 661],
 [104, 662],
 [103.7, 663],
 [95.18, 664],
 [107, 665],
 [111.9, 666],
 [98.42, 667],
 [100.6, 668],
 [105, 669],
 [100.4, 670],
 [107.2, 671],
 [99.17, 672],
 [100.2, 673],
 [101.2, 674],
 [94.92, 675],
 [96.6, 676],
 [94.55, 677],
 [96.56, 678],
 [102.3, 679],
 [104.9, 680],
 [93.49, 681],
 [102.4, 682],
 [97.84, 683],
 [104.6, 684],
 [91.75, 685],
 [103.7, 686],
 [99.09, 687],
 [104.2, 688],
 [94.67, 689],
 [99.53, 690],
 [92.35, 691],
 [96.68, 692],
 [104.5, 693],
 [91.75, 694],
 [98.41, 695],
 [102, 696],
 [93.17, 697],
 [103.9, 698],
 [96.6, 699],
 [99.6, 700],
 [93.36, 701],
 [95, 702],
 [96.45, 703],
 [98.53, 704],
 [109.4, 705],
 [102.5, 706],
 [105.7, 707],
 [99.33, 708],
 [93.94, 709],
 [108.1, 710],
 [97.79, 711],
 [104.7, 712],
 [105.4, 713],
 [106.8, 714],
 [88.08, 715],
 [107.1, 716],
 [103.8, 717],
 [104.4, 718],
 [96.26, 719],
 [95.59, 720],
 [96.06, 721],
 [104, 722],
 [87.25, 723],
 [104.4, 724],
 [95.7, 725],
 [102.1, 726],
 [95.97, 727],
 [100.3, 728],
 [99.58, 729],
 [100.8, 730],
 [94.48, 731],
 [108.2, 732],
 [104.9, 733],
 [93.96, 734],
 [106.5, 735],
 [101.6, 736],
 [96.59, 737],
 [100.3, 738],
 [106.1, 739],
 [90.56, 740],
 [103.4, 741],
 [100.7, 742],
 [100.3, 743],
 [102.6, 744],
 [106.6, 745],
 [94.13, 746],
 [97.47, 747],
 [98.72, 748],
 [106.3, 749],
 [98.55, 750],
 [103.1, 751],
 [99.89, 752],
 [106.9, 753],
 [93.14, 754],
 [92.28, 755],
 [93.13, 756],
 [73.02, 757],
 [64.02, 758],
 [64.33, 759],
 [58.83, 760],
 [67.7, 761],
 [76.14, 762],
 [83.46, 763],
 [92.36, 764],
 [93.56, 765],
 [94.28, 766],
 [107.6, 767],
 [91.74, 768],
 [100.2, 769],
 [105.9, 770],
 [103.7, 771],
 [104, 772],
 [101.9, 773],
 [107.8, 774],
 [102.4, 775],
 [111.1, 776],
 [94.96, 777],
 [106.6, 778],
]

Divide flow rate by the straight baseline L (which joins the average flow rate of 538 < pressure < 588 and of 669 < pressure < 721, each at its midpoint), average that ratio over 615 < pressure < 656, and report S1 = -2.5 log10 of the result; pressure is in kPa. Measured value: 0.46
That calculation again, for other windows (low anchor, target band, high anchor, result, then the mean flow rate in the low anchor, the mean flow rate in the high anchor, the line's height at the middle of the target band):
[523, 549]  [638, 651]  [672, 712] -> 0.34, 107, 99.1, 101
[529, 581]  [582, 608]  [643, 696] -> 0.05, 104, 96.2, 102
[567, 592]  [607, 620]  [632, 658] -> 0.09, 101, 74.1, 86.9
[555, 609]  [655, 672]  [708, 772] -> -0.03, 100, 96.5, 98.4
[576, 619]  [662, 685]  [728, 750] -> -0.04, 93.3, 101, 97.2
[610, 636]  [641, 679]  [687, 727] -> -0.20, 60.5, 99.4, 77.6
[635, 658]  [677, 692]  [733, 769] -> -0.19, 77.6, 93.4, 83.3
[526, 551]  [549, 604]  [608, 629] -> -0.16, 106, 67.8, 88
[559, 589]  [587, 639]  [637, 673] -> 0.25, 102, 89.2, 96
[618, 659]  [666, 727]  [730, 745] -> -0.15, 67.8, 101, 87.2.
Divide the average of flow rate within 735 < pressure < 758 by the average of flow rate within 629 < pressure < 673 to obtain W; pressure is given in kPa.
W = 1.2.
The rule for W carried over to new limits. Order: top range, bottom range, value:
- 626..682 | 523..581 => 0.79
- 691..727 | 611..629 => 1.57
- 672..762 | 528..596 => 0.95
